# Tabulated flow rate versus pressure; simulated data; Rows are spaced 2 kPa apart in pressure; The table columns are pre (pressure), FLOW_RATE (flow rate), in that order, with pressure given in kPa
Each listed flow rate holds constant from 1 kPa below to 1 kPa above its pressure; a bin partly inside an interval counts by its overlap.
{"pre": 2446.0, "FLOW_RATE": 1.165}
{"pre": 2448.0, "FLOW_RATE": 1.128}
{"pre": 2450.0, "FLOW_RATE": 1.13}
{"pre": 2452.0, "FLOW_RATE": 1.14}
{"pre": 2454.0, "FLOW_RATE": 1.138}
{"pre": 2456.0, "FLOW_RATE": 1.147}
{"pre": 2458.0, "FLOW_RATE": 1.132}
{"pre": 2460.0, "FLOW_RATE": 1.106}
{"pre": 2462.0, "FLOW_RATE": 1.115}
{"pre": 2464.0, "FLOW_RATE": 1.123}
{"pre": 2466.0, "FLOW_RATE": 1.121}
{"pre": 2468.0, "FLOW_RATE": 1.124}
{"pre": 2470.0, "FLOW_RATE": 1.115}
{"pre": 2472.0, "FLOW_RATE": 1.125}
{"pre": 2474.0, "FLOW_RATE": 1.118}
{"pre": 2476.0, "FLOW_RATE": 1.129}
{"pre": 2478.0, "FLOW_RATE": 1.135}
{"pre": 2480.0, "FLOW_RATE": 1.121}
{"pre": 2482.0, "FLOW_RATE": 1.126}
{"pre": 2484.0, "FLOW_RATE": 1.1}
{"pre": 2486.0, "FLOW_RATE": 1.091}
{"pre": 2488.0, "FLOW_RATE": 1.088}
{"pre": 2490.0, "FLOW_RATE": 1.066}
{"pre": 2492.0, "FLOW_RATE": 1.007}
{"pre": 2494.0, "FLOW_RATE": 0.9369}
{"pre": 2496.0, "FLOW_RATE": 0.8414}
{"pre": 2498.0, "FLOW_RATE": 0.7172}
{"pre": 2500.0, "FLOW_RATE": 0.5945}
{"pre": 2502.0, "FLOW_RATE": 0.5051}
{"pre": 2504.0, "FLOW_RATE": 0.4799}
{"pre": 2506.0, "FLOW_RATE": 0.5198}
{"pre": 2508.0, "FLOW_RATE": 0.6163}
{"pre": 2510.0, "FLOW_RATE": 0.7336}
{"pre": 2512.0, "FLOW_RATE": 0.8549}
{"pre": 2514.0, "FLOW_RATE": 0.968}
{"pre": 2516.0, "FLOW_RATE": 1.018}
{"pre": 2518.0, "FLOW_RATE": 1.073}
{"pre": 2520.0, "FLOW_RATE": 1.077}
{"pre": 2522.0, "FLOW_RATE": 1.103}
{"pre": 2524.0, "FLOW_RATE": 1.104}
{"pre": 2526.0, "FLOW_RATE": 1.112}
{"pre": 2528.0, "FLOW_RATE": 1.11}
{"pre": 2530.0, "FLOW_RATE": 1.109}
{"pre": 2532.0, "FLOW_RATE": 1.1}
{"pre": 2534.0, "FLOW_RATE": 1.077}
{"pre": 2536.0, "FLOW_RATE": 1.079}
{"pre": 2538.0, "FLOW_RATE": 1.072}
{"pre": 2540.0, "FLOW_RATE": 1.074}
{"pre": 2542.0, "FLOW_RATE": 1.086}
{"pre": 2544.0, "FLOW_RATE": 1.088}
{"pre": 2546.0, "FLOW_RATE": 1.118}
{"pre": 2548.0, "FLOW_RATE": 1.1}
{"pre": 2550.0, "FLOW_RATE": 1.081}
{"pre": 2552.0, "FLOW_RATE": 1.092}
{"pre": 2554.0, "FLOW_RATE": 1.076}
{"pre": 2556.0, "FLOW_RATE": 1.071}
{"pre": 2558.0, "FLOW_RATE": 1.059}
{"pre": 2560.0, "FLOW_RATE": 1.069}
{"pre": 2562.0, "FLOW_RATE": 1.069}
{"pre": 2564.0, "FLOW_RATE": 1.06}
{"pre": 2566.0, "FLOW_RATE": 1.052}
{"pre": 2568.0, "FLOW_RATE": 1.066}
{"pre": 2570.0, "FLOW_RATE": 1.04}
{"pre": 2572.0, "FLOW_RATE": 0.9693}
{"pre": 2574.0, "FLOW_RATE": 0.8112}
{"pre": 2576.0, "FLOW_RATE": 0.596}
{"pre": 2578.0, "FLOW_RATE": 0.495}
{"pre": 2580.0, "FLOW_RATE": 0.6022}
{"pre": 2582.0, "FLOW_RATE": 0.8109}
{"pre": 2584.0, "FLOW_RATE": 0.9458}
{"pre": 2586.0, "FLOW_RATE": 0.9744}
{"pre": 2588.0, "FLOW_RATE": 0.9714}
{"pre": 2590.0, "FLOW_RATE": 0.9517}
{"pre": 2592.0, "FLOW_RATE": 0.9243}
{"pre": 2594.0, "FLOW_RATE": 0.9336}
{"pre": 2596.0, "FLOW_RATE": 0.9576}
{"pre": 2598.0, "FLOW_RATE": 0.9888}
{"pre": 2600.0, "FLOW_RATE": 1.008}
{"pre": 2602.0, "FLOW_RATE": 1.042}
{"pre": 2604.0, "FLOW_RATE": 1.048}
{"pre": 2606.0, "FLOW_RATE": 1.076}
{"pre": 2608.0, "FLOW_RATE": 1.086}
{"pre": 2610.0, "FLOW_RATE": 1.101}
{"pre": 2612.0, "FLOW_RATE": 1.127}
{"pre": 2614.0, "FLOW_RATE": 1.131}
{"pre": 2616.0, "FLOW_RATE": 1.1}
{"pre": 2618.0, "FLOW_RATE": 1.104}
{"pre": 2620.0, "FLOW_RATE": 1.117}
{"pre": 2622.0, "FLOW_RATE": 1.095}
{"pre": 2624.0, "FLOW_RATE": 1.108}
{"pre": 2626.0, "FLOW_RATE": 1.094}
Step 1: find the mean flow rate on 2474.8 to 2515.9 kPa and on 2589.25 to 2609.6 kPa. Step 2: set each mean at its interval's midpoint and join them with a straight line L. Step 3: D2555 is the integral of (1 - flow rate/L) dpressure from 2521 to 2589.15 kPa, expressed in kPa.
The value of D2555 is -4.0 kPa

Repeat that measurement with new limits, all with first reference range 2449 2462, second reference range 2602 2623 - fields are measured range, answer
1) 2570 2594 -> 5.8 kPa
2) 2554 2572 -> 0.8 kPa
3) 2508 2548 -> 2.6 kPa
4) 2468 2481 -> 0.0 kPa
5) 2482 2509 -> 7.2 kPa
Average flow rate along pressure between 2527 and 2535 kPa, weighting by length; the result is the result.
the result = 1.1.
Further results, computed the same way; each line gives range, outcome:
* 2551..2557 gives 1.08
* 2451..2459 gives 1.14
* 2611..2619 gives 1.12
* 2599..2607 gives 1.04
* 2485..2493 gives 1.06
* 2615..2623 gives 1.1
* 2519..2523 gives 1.09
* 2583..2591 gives 0.961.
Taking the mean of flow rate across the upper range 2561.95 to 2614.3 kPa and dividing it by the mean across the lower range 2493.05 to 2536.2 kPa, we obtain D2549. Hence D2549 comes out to 1.07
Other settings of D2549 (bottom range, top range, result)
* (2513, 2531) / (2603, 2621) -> 1.02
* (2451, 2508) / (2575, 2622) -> 0.97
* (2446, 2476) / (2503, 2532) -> 0.82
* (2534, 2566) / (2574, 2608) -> 0.83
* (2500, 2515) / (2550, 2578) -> 1.49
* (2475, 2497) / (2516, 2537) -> 1.03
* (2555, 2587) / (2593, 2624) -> 1.16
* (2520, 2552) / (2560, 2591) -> 0.82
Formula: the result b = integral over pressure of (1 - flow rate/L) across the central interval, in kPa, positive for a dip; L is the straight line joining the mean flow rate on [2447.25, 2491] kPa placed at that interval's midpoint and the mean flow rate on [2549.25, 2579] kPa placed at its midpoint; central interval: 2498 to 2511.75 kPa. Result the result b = 6.0 kPa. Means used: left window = 1.12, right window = 0.973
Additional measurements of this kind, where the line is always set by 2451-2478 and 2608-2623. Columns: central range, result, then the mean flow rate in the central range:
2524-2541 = 0.4 kPa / 1.09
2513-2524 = 0.7 kPa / 1.05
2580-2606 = 3.7 kPa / 0.954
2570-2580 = 3.4 kPa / 0.739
